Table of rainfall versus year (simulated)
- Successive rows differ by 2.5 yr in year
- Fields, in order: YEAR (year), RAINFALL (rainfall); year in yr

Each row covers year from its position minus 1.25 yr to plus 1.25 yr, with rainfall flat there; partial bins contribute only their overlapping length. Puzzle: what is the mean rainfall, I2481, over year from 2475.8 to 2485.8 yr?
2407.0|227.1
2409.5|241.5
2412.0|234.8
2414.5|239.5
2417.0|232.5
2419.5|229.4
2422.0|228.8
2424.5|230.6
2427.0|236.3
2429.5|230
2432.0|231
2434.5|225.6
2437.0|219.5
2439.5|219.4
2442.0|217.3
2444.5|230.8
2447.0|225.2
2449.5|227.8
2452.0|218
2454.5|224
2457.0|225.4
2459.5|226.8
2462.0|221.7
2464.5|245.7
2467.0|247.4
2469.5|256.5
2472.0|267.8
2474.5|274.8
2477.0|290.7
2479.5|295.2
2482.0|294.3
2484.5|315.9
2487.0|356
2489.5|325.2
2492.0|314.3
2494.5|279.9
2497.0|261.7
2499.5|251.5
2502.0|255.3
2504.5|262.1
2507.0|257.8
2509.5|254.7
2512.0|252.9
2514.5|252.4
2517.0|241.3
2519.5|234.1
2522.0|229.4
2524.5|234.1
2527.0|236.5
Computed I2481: 299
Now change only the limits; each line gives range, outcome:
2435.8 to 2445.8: 222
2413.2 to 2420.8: 234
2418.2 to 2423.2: 229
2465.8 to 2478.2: 267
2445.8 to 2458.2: 224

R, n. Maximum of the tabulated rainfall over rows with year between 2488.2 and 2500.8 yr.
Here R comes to 325.2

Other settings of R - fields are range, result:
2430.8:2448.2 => 231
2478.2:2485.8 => 315.9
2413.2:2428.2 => 239.5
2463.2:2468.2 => 247.4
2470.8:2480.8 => 295.2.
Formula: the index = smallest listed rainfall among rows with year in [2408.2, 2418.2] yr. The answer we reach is 232.5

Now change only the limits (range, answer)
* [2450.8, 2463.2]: 218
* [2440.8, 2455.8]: 217.3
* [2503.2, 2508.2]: 257.8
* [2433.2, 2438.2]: 219.5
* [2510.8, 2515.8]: 252.4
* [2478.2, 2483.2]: 294.3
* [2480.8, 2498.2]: 261.7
